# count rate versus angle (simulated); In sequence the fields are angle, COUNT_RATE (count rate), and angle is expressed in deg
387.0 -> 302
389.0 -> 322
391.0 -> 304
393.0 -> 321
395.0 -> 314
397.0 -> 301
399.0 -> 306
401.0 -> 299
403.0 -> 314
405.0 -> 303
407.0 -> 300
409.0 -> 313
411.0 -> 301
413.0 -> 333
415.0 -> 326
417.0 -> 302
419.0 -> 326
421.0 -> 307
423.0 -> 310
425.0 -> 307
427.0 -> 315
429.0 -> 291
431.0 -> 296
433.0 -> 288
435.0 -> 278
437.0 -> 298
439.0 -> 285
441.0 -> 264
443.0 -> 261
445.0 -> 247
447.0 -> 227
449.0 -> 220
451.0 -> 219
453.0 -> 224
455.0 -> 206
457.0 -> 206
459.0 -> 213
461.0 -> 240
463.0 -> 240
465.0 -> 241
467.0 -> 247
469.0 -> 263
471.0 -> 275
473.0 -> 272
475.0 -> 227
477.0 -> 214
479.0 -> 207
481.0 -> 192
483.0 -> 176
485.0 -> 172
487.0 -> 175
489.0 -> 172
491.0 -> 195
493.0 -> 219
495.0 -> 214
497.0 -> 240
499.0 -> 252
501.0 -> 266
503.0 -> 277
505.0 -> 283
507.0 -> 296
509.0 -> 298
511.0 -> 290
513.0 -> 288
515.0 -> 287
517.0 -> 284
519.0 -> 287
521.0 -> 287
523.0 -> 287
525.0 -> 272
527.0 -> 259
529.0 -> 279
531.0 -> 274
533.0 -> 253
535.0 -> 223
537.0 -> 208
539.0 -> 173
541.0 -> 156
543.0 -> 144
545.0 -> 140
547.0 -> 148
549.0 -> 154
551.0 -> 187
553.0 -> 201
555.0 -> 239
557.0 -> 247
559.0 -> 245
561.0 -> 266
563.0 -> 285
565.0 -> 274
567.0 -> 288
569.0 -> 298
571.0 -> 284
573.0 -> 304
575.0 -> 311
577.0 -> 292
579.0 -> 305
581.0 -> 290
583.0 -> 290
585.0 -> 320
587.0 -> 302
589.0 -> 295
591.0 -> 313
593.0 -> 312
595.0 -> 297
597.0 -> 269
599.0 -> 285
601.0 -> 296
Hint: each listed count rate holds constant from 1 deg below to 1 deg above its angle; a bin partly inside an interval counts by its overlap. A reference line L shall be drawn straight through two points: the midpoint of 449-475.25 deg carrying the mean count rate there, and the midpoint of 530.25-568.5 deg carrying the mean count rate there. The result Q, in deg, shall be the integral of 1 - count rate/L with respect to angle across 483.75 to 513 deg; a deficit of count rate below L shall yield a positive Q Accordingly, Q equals -1.63 deg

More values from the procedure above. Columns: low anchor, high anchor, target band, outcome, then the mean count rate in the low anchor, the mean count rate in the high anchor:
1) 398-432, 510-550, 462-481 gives 2.3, 309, 235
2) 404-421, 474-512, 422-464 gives 3.5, 313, 230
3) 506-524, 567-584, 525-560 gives 9.9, 289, 296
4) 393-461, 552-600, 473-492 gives 5.8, 282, 284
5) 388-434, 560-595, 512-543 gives 5.1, 309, 296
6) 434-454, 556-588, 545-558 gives 4.2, 252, 288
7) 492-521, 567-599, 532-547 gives 5.3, 271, 298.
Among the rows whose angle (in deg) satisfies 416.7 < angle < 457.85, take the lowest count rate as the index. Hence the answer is 206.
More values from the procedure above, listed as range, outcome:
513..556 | 140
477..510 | 172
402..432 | 291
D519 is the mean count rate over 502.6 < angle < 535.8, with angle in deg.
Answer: 278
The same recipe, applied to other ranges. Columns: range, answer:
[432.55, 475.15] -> 247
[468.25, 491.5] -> 211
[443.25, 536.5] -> 243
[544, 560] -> 195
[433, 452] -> 257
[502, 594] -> 261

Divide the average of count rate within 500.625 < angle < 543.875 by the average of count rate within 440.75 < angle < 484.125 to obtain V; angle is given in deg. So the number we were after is 1.1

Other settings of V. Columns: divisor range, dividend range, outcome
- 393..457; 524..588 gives 0.87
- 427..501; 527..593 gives 1.06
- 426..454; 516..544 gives 0.91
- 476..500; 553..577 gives 1.35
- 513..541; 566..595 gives 1.17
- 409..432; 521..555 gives 0.69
